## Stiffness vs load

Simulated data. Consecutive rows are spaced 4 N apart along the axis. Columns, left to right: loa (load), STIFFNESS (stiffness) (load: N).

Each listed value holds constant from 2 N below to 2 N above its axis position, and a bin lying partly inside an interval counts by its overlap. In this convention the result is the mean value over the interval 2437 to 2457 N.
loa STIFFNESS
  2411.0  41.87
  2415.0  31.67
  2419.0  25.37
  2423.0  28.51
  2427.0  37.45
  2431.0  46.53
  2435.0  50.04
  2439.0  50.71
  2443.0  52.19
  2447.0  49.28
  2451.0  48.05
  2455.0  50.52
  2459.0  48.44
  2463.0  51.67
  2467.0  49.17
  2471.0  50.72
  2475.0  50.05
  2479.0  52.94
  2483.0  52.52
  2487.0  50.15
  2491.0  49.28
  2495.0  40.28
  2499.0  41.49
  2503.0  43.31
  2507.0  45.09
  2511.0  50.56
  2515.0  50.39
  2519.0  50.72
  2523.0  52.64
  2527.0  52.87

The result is 50.1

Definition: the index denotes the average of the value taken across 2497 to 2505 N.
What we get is 42.4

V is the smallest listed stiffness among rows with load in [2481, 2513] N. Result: 40.28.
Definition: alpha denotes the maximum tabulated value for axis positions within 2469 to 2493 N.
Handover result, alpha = 52.94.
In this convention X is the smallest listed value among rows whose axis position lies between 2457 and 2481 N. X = 48.44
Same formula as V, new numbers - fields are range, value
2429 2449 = 46.53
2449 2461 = 48.05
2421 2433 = 28.51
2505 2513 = 45.09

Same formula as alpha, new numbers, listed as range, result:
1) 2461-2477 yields 51.67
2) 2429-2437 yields 50.04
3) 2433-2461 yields 52.19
